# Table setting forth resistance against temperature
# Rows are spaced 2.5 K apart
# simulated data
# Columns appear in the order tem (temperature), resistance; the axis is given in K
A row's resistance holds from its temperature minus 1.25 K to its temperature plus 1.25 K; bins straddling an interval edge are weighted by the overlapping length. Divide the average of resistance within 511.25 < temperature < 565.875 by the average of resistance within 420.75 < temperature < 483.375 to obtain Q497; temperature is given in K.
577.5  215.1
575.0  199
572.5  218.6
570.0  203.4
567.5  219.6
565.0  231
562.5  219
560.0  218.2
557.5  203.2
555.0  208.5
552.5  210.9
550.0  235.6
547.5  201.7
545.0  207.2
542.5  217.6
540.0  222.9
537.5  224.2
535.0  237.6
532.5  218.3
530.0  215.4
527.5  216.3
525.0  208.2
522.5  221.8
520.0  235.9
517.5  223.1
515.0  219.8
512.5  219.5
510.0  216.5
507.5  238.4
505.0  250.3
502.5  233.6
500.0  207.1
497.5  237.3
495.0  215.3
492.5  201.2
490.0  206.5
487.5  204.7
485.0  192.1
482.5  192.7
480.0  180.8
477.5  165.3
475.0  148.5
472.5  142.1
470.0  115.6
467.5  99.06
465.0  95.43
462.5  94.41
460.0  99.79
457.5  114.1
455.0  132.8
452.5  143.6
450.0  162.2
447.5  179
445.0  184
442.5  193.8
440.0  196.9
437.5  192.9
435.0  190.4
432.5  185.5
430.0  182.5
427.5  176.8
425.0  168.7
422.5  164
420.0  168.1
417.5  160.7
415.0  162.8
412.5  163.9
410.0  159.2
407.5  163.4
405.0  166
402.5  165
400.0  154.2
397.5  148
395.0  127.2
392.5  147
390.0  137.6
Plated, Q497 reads 1.40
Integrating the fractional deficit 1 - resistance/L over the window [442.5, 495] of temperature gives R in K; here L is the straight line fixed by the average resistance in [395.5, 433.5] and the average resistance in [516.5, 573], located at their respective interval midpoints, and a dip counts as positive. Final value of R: 9.1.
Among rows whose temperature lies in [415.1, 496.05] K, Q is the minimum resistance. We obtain 94.41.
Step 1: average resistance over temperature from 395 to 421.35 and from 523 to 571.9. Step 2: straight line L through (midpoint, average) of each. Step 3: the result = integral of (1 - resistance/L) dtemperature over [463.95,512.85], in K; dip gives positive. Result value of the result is 1.5 K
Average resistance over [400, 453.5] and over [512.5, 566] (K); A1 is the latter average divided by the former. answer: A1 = 1.27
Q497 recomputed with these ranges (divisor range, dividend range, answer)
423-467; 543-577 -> 1.36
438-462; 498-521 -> 1.46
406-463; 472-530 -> 1.28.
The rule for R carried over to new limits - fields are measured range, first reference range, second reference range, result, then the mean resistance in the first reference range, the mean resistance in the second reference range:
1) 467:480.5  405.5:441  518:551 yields 3.66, 174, 220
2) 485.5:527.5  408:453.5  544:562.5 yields -4.78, 174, 213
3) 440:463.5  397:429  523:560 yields 4.03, 164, 216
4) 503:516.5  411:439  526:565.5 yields -1.61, 174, 218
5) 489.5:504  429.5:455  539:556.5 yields -1.52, 179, 215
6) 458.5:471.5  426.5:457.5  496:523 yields 6.12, 174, 228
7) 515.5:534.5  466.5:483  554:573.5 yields -3.56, 148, 215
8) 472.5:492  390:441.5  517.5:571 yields 1.13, 167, 218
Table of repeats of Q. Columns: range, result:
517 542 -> 208.2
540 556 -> 201.7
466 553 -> 99.06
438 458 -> 114.1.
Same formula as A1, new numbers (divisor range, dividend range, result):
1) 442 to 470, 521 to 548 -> 1.63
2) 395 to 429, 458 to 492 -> 0.92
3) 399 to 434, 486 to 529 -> 1.32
